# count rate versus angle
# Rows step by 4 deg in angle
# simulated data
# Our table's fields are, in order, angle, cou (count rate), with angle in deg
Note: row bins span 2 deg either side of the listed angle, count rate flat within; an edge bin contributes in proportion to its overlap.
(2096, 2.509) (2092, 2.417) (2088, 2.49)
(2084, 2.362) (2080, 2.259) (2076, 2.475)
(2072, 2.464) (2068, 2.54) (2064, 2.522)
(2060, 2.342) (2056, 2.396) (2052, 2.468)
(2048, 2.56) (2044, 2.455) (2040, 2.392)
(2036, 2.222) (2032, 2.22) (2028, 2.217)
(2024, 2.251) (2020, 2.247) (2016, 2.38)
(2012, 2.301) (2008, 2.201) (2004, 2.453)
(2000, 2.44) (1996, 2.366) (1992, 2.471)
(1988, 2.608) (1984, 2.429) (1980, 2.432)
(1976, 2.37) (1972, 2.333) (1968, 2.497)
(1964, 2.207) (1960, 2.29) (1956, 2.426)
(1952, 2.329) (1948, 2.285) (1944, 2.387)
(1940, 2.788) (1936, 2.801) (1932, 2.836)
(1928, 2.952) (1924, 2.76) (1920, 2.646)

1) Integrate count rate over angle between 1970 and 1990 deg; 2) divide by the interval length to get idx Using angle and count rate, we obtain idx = 2.43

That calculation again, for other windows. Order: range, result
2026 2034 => 2.22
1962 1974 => 2.35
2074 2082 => 2.37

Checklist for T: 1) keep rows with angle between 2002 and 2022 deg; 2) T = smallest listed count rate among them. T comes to 2.201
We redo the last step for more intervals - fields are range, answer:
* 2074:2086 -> 2.259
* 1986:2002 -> 2.366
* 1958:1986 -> 2.207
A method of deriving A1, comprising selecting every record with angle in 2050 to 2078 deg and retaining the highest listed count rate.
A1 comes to 2.54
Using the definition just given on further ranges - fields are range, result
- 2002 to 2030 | 2.453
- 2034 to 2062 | 2.56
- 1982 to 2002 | 2.608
